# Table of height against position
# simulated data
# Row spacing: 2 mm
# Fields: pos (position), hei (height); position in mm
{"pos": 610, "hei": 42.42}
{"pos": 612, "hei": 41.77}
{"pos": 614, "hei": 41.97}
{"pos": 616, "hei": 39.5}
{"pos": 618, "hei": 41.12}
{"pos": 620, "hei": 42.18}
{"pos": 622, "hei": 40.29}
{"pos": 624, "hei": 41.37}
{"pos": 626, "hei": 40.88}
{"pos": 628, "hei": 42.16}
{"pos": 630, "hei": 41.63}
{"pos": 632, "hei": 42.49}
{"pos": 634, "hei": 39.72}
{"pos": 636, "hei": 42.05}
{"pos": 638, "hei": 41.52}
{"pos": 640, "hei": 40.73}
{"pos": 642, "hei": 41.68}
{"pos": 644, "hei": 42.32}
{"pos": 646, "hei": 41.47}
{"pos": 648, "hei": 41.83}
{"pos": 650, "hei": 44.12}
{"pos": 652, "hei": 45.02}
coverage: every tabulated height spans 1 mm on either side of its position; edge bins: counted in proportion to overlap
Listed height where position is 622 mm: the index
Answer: 40.29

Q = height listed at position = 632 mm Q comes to 42.49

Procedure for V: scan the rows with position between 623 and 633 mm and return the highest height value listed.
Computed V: 42.49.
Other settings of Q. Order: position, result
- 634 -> 39.72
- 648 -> 41.83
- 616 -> 39.5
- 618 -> 41.12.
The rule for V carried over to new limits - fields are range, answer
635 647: 42.32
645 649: 41.83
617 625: 42.18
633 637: 42.05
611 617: 41.97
